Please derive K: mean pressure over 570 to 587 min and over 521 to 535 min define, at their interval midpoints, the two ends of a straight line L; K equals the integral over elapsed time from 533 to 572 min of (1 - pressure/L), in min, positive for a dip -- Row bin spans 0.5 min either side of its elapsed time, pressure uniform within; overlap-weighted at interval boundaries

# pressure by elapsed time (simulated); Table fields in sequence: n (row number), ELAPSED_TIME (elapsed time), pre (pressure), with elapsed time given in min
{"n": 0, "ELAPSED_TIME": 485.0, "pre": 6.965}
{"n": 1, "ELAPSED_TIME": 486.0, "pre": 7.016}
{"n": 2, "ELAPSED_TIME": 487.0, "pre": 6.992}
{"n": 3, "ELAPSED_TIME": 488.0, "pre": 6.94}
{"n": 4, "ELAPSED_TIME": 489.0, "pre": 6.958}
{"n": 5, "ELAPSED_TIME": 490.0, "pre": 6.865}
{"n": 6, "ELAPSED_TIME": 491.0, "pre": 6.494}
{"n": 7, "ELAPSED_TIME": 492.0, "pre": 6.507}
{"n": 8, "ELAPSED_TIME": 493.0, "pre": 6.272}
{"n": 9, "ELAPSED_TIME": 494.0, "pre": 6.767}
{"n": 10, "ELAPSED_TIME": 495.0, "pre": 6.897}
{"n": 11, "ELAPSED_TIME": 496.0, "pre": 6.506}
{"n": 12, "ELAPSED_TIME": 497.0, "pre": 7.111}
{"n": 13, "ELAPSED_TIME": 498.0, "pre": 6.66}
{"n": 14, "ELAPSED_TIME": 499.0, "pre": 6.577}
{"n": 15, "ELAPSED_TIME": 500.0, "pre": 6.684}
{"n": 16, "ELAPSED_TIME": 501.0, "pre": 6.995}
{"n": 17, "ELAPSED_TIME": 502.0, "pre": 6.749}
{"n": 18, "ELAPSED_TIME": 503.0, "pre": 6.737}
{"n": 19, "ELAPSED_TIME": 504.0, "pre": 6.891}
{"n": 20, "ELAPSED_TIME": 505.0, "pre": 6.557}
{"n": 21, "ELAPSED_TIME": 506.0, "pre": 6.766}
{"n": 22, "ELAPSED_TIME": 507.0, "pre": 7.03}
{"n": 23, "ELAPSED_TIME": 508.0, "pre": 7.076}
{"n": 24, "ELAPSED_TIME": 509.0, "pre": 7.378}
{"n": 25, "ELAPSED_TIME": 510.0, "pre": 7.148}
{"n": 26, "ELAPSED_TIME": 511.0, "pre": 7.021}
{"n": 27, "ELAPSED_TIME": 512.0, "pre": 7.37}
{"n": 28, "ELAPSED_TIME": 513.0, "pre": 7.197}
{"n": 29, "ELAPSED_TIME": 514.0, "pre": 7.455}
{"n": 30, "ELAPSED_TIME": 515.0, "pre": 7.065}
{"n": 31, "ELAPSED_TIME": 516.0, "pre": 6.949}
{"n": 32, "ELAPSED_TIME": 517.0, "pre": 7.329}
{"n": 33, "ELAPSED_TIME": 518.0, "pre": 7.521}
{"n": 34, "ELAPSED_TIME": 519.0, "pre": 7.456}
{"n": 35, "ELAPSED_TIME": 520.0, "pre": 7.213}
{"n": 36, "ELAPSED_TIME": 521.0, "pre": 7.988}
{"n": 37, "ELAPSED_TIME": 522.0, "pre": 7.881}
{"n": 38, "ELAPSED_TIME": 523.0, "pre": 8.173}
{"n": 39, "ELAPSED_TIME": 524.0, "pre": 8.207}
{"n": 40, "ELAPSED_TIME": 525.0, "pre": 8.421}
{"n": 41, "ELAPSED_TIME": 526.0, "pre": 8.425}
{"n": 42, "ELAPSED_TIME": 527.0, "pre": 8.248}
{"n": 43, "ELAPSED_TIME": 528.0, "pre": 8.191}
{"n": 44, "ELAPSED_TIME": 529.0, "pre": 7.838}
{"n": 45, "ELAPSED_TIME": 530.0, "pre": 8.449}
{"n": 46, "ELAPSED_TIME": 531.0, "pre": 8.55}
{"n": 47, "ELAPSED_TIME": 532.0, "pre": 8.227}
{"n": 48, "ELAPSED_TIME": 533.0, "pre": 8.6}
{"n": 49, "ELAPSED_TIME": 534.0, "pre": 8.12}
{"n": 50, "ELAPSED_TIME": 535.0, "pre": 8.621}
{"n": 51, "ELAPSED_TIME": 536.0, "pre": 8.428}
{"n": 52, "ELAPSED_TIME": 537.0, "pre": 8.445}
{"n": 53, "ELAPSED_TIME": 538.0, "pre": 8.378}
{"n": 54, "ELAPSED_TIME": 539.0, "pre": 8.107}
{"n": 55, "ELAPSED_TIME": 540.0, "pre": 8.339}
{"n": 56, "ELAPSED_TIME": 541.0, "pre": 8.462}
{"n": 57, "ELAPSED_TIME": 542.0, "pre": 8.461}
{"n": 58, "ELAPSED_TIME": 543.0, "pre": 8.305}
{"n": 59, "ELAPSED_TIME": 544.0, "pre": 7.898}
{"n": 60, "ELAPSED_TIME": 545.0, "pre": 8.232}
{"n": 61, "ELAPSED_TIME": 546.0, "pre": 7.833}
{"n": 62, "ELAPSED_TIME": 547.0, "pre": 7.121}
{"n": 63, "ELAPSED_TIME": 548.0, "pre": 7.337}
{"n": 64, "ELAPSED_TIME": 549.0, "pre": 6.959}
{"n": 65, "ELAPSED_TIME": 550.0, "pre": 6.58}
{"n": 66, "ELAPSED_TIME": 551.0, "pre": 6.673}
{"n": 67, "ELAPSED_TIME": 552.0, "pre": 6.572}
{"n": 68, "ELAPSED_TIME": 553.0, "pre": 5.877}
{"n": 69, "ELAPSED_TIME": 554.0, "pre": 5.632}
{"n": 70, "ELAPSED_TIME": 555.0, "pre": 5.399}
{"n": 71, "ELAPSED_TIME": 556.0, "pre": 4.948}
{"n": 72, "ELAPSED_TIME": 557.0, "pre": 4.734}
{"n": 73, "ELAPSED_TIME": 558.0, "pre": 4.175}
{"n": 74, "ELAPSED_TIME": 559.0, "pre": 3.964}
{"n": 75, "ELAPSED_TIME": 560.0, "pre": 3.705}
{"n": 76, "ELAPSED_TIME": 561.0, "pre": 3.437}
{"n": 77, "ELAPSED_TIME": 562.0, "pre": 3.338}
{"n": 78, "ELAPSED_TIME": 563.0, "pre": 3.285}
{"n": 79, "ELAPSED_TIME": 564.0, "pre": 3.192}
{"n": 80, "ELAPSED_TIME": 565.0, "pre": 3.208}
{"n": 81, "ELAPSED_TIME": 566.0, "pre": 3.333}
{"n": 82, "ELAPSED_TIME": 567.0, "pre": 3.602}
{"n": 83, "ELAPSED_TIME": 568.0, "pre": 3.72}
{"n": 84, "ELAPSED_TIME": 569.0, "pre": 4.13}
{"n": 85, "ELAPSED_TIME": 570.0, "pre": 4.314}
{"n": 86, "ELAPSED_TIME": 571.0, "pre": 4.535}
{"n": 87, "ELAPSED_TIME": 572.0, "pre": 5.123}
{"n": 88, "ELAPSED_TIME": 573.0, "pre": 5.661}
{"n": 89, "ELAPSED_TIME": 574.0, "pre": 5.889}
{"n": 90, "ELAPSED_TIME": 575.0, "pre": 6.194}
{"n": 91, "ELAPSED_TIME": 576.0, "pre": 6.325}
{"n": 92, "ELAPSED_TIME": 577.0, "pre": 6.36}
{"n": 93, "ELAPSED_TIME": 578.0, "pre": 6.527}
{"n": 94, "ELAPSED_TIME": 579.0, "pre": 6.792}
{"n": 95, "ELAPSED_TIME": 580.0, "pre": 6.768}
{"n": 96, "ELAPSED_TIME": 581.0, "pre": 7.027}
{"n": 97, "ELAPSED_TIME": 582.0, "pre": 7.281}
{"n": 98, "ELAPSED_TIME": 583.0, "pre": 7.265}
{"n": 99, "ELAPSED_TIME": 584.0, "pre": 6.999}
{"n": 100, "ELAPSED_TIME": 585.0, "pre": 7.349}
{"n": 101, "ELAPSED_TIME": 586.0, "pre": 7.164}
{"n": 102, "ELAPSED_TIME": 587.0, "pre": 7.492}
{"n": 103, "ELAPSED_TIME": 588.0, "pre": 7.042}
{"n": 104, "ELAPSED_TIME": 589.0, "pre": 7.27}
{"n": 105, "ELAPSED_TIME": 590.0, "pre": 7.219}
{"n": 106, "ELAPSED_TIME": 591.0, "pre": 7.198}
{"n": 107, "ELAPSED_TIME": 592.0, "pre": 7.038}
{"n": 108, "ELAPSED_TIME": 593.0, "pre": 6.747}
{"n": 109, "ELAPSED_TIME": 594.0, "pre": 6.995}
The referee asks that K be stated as 7.65 min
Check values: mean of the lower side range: 8.26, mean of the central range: 6.01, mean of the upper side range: 6.42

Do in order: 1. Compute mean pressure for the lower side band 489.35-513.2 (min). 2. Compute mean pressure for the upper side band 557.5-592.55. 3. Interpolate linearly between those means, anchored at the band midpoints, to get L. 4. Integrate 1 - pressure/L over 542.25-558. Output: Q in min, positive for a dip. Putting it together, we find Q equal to -1.7 min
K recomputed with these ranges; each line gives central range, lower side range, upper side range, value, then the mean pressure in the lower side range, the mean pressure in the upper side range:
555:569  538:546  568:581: 6.0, 8.24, 5.69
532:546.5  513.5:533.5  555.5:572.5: -4.5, 7.91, 3.93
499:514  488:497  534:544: 0.5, 6.7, 8.36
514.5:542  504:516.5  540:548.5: -1.9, 7.08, 7.98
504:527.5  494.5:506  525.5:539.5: 0.2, 6.76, 8.33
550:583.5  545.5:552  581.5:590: 9.4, 7.04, 7.23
